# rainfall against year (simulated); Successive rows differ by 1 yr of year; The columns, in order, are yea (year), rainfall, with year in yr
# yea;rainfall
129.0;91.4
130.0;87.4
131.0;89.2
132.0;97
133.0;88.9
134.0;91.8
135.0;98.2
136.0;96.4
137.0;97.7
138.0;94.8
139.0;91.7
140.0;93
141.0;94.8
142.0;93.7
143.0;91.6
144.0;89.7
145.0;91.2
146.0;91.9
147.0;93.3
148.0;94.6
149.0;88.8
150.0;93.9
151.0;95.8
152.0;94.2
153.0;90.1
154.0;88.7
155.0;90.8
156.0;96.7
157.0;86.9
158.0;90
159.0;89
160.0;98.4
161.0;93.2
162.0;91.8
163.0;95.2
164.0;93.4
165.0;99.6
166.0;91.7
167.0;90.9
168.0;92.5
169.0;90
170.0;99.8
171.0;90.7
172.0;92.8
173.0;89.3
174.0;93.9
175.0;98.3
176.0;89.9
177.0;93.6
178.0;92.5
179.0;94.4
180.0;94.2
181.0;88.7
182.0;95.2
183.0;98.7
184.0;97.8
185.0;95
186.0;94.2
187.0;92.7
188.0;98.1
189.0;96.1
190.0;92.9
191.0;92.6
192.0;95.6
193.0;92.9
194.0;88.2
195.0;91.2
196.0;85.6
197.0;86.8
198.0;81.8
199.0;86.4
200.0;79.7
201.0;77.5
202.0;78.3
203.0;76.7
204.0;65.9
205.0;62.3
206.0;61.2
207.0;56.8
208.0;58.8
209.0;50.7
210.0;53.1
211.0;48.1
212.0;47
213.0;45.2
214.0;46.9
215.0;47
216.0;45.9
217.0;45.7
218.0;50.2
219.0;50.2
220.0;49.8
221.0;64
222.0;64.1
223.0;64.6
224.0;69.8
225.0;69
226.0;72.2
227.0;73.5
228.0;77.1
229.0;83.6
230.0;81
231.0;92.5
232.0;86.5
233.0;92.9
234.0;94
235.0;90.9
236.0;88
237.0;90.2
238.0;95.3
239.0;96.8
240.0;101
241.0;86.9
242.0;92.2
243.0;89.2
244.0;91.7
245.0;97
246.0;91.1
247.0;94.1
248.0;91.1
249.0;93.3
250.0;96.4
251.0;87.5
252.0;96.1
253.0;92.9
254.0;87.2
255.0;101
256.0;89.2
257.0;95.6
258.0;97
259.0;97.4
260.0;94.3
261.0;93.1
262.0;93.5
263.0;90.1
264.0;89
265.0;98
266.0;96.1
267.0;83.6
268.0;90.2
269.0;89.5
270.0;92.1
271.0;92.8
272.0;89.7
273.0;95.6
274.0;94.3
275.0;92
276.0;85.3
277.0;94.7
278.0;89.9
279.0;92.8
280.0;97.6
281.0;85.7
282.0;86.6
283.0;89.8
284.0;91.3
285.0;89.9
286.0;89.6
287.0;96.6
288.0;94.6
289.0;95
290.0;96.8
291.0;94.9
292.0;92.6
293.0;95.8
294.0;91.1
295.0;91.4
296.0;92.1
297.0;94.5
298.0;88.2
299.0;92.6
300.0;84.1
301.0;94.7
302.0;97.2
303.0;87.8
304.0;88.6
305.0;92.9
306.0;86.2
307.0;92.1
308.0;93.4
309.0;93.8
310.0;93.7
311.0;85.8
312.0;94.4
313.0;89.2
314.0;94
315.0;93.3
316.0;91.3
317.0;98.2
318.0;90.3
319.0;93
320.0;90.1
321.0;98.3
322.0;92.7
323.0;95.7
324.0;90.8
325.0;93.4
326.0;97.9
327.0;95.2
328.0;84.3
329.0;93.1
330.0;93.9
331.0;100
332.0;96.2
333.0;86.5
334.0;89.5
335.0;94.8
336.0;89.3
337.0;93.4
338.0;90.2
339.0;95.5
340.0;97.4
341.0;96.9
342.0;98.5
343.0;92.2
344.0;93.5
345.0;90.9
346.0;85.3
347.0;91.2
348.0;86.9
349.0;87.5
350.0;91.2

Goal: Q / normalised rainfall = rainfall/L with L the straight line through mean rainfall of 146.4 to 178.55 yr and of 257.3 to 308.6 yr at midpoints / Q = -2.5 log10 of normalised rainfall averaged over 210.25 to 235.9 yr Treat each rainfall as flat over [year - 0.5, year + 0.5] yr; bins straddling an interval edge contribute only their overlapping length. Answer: 0.36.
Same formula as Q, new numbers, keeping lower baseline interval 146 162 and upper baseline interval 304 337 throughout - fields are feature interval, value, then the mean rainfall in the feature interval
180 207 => 0.07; 86.2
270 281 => 0.00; 92.1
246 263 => -0.01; 93.5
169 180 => -0.01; 93.4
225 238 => 0.09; 85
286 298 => -0.01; 93.7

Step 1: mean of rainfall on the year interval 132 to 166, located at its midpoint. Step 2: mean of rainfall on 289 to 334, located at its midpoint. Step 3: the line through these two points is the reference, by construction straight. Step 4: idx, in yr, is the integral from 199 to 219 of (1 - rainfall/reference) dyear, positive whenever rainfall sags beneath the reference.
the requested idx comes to 7.5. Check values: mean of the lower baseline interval 93.1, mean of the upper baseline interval 92.5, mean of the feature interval 58.3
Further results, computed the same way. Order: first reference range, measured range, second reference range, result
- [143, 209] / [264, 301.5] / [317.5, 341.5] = 0.0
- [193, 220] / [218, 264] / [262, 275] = -3.5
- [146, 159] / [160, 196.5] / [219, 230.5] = -4.3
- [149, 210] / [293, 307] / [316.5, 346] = 0.2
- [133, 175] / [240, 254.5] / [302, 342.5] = 0.1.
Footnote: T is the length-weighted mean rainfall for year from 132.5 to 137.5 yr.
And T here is 94.6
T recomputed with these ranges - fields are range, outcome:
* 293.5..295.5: 91.2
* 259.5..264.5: 92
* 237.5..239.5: 96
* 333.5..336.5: 91.2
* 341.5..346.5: 92.1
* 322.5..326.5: 94.5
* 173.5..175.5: 96.1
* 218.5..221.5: 54.7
